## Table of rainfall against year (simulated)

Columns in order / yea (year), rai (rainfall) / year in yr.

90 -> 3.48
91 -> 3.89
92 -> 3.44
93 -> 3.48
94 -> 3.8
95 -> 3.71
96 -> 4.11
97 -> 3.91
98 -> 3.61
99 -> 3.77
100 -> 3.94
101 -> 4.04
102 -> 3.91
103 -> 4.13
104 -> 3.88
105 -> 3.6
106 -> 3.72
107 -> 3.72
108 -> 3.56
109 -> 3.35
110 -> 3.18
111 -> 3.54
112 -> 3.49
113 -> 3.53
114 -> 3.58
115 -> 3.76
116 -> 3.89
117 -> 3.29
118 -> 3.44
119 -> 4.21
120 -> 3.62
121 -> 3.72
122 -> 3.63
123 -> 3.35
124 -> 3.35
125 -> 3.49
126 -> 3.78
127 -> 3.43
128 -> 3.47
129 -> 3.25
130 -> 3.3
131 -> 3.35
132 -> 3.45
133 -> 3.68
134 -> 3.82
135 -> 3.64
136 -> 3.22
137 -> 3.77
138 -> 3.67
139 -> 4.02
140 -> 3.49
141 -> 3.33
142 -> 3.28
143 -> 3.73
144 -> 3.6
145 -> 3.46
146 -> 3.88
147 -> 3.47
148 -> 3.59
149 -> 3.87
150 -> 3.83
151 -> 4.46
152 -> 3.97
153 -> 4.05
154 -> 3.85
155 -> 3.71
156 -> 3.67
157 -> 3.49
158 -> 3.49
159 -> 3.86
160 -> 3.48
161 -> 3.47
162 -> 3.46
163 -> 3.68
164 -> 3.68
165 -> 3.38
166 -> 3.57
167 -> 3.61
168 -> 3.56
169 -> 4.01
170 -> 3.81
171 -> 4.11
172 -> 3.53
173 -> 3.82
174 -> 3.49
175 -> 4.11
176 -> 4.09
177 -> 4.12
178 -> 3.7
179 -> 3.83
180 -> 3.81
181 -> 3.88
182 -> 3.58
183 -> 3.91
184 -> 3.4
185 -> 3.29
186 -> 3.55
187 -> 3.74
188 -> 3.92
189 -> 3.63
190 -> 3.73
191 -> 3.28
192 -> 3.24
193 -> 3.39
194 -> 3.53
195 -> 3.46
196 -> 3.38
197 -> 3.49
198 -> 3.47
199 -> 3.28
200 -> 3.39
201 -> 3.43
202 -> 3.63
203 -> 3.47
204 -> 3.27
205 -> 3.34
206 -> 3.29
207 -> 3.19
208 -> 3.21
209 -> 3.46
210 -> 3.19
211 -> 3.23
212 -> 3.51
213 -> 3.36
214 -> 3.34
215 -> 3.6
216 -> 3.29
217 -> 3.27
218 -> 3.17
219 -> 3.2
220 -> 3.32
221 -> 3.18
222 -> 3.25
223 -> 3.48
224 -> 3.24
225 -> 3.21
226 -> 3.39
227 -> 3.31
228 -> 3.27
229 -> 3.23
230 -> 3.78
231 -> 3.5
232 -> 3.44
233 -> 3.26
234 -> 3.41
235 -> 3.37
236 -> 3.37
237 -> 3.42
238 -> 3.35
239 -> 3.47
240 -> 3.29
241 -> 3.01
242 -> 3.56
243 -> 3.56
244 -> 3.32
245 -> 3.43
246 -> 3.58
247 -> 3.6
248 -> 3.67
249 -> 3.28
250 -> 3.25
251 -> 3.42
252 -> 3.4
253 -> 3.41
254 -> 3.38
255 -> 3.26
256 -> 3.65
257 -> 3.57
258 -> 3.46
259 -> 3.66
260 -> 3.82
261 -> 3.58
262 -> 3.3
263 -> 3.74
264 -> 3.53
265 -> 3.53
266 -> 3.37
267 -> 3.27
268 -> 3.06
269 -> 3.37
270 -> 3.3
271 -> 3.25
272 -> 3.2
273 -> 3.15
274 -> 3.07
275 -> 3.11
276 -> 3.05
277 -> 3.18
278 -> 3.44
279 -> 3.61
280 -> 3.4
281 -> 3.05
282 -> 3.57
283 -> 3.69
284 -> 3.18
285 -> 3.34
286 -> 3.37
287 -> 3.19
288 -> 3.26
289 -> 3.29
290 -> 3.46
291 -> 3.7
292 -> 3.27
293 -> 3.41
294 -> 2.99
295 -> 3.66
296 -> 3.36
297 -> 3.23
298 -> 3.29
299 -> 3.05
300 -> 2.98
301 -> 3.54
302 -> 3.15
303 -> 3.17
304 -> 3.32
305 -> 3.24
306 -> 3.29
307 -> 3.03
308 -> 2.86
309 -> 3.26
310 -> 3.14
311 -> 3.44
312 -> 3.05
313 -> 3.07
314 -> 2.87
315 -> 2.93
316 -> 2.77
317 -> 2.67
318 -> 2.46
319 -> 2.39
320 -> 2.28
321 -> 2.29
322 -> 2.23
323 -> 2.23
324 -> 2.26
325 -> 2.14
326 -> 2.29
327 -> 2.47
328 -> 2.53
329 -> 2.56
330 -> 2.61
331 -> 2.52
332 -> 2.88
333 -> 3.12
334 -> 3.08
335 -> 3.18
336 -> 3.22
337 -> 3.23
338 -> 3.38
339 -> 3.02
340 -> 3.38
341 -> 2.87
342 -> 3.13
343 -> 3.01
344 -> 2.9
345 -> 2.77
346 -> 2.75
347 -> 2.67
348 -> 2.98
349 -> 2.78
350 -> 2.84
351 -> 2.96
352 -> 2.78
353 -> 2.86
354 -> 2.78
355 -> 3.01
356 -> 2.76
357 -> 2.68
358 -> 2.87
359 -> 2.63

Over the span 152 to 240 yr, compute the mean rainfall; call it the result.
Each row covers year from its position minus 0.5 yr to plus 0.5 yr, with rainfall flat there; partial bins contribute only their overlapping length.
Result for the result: 3.51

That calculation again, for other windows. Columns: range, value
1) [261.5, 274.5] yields 3.32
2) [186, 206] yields 3.47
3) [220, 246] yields 3.37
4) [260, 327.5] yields 3.12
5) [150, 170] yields 3.71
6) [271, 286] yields 3.29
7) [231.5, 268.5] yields 3.43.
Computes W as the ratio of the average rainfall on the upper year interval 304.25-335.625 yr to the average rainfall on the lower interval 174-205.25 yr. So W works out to 0.77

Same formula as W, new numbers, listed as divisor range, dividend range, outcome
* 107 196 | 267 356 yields 0.83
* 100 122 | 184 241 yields 0.92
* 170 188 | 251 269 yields 0.92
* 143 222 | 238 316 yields 0.93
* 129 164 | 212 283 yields 0.93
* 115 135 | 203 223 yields 0.93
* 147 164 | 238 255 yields 0.91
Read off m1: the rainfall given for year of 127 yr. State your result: 3.43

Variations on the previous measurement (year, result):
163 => 3.68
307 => 3.03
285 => 3.34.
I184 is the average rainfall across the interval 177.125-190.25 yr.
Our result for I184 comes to 3.7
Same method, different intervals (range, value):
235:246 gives 3.39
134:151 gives 3.65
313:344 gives 2.74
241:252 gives 3.44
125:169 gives 3.63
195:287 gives 3.37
